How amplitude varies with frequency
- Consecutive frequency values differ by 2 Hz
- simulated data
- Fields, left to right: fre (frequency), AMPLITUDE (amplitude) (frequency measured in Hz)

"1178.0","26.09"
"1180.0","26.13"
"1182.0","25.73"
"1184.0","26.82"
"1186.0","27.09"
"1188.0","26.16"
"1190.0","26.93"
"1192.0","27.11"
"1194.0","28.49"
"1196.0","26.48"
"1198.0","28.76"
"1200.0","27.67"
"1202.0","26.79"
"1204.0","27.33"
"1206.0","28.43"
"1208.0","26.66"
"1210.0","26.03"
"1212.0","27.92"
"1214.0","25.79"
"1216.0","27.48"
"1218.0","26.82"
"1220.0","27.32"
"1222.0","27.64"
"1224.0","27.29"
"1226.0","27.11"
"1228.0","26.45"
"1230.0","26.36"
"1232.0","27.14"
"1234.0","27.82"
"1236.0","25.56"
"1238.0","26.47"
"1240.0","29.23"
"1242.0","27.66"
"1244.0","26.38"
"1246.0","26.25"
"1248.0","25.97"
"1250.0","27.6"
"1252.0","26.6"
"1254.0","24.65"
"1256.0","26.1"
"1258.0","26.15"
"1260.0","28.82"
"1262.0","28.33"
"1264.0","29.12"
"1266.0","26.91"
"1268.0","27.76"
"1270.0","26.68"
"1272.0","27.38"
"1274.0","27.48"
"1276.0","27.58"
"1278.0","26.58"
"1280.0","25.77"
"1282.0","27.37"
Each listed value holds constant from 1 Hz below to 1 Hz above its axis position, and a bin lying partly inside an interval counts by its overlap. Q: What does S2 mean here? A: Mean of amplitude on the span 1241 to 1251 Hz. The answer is 26.8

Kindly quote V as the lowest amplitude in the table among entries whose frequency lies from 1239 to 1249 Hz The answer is 25.97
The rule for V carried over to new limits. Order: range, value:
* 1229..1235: 26.36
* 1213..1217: 25.79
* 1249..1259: 24.65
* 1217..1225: 26.82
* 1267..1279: 26.58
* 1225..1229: 26.45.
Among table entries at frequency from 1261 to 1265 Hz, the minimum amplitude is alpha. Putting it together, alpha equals 28.33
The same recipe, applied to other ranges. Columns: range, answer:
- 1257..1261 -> 26.15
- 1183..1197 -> 26.16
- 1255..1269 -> 26.1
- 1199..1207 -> 26.79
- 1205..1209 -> 26.66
